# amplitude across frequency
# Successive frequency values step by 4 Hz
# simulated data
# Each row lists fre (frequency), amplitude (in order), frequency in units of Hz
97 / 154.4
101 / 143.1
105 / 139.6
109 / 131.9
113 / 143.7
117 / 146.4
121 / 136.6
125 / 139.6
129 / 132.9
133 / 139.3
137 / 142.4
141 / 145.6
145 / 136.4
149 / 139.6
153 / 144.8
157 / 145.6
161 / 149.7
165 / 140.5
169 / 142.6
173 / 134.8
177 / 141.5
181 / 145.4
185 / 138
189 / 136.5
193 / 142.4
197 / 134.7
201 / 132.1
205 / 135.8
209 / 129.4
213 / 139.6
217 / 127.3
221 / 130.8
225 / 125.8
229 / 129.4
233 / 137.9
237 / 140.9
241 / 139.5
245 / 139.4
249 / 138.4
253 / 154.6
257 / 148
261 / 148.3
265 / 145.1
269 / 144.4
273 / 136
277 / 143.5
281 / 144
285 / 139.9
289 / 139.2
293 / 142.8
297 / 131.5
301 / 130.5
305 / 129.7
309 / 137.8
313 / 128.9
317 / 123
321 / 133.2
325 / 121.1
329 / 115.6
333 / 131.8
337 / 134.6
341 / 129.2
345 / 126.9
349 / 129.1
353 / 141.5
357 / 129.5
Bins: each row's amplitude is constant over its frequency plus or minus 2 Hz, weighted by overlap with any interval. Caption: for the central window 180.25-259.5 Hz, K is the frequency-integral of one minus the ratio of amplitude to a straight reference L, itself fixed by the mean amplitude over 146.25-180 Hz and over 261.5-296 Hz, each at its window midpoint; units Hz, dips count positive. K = 2.7 Hz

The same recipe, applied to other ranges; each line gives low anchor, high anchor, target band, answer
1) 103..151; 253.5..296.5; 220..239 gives 1.20 Hz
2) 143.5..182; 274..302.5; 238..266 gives -0.97 Hz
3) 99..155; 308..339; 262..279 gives -1.47 Hz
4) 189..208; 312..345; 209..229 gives 0.59 Hz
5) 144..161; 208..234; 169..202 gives -0.32 Hz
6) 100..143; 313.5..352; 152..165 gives -0.76 Hz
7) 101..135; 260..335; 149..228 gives -0.16 Hz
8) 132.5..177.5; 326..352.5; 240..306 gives -3.84 Hz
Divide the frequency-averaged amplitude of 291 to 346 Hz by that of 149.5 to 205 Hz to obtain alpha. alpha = 0.92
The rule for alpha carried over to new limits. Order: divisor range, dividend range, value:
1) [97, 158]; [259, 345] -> 0.96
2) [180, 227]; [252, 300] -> 1.06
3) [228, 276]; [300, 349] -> 0.90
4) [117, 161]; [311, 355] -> 0.91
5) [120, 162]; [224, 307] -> 0.99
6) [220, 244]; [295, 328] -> 0.96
